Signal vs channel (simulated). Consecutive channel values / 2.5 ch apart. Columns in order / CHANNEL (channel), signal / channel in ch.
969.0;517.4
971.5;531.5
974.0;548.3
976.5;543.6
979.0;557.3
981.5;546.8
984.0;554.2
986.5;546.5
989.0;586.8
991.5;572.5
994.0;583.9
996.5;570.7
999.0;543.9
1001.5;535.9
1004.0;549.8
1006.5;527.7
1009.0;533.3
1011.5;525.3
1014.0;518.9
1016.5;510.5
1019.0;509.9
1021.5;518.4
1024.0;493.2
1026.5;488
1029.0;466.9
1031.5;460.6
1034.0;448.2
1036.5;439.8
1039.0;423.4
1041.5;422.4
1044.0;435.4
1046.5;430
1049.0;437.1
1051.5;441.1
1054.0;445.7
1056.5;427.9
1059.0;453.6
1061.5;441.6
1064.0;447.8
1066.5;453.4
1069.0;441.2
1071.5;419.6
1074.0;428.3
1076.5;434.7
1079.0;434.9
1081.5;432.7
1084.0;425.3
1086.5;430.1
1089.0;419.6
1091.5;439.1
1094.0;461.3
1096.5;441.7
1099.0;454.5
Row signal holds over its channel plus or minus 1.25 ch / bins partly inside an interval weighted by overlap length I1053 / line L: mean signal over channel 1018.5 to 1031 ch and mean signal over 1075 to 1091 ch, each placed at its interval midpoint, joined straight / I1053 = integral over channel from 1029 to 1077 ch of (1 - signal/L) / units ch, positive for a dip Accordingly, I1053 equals 2.3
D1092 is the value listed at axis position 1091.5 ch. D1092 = 439.1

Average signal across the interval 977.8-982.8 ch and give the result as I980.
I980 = 552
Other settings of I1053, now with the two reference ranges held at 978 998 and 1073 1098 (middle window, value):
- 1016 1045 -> 2.36 ch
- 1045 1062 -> 1.35 ch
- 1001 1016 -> 0.19 ch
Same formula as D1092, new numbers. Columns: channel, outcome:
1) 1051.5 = 441.1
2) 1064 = 447.8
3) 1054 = 445.7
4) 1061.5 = 441.6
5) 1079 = 434.9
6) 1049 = 437.1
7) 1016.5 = 510.5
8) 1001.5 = 535.9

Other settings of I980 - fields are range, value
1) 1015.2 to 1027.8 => 504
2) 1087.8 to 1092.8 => 430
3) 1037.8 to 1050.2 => 430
